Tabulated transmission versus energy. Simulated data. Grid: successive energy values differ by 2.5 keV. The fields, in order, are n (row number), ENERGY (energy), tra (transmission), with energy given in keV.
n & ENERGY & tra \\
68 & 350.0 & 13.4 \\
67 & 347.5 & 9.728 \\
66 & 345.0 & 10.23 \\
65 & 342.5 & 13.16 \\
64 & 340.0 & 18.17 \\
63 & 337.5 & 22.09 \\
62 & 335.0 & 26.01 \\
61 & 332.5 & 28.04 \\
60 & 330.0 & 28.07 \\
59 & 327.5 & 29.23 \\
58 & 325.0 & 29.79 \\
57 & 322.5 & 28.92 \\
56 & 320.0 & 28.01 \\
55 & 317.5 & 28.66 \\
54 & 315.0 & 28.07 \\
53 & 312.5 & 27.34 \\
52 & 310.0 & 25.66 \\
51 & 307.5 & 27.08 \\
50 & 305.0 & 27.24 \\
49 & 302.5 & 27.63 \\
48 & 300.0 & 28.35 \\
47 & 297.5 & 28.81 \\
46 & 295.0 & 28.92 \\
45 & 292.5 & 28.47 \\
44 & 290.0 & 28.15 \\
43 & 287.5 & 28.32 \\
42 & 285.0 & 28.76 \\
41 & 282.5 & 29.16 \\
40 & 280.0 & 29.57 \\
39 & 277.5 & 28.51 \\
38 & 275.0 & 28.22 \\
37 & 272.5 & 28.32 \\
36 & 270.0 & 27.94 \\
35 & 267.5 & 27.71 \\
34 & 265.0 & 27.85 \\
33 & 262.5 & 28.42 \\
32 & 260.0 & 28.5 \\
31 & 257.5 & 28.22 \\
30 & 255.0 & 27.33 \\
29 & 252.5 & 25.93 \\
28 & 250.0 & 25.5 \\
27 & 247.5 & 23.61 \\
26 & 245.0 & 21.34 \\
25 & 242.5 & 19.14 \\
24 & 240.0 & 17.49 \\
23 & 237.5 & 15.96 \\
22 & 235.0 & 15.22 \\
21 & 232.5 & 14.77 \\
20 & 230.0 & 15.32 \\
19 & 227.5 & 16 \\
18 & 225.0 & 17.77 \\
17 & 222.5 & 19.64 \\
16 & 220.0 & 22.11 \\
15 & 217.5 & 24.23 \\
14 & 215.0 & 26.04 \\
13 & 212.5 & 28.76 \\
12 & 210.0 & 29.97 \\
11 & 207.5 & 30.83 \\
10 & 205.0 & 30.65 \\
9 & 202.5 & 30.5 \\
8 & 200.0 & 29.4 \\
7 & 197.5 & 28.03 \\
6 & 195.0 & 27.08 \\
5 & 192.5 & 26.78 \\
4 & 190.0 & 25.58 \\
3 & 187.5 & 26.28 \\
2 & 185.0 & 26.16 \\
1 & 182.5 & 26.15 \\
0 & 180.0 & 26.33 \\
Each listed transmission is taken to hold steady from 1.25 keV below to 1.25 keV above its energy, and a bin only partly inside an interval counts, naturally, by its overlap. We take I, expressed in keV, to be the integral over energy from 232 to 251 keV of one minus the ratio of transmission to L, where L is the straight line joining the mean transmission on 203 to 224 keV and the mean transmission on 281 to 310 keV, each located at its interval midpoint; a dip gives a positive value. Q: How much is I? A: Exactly 5.5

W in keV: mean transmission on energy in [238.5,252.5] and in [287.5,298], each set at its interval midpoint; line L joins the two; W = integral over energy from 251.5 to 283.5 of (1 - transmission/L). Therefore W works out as -4.23 keV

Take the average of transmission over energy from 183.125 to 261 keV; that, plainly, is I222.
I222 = 24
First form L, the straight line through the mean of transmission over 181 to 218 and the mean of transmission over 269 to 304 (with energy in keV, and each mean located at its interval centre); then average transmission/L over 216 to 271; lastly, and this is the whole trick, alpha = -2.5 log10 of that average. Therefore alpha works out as 0.26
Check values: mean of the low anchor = 27.8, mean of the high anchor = 28.5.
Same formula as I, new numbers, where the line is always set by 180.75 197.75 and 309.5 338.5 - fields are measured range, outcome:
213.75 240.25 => 8.1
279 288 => -0.6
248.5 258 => 0.2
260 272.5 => -0.4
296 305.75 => -0.2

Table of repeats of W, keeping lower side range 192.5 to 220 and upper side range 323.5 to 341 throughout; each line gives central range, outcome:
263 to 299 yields -2.1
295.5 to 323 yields -1.4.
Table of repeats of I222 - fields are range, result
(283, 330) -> 28.2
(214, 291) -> 24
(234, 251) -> 19.7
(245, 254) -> 24.6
